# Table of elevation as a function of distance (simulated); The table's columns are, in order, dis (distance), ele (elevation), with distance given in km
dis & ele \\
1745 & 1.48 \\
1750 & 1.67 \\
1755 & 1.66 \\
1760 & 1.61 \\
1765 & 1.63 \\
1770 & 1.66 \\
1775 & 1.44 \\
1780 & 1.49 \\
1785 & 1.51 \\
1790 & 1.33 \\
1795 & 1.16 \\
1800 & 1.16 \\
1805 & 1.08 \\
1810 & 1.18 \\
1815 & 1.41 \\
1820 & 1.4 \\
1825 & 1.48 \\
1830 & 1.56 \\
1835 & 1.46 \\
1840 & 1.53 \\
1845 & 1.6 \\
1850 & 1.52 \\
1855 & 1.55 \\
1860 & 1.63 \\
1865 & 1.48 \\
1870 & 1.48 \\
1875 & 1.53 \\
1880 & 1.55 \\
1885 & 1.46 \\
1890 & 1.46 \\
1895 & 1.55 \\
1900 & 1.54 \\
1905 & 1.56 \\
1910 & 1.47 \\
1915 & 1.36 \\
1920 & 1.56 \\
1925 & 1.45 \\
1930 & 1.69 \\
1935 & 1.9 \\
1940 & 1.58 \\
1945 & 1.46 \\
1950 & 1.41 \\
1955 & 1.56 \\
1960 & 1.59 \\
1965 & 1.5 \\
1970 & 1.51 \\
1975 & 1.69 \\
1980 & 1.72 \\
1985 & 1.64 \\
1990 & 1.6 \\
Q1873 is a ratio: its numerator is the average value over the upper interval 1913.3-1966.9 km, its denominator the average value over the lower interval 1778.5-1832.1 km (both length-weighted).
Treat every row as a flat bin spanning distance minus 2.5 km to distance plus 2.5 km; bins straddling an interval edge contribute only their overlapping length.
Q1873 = 1.2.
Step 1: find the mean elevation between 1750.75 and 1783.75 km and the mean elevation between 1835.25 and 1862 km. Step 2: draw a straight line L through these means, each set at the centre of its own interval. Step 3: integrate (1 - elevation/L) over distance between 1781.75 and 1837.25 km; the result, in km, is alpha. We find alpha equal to 8.1 km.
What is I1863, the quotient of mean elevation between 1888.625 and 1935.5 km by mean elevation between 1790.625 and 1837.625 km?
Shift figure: 1.17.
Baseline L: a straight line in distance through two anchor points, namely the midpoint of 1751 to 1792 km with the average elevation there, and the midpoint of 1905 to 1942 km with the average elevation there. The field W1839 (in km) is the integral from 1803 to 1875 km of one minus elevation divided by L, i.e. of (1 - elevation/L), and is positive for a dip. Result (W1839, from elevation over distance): 4.6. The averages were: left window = 1.55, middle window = 1.46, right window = 1.57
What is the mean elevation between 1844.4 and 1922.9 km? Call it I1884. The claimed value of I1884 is 1.52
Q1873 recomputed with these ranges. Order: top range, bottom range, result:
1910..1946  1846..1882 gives 1.02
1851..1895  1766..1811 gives 1.13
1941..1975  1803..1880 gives 1.04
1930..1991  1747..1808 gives 1.11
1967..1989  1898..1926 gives 1.10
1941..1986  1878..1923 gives 1.04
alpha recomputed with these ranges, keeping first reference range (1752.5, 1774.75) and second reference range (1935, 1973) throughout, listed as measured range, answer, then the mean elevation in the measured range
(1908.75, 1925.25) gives 1.03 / 1.46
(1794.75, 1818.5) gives 5.81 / 1.21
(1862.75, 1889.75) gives 1.33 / 1.5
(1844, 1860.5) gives 0.19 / 1.57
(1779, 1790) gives 1.02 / 1.46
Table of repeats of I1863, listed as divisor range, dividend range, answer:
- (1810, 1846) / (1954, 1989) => 1.09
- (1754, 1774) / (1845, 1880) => 0.95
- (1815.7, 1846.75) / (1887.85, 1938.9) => 1.04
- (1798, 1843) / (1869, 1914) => 1.10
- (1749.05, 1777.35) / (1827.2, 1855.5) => 0.95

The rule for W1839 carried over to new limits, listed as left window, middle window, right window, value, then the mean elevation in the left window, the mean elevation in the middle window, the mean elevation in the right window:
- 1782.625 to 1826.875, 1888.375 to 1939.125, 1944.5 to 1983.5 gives -2.6 km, 1.3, 1.56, 1.56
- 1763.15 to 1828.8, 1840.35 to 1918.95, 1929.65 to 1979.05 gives -1.5 km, 1.38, 1.52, 1.59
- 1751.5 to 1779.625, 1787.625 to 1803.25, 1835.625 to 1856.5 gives 3.6 km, 1.59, 1.21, 1.54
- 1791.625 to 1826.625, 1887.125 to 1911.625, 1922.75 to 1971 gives -0.9 km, 1.26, 1.52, 1.57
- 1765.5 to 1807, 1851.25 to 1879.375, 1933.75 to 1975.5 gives -1.4 km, 1.37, 1.53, 1.56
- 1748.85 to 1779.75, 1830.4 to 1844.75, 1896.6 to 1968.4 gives 0.5 km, 1.6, 1.52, 1.54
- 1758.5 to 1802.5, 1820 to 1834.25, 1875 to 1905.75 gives -0.2 km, 1.44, 1.49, 1.52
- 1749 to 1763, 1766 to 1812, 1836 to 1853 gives 7.5 km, 1.64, 1.35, 1.54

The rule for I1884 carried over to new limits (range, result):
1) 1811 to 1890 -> 1.5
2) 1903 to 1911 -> 1.52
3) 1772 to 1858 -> 1.41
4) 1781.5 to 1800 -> 1.32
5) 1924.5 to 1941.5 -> 1.68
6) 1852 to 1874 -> 1.53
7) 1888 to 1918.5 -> 1.49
